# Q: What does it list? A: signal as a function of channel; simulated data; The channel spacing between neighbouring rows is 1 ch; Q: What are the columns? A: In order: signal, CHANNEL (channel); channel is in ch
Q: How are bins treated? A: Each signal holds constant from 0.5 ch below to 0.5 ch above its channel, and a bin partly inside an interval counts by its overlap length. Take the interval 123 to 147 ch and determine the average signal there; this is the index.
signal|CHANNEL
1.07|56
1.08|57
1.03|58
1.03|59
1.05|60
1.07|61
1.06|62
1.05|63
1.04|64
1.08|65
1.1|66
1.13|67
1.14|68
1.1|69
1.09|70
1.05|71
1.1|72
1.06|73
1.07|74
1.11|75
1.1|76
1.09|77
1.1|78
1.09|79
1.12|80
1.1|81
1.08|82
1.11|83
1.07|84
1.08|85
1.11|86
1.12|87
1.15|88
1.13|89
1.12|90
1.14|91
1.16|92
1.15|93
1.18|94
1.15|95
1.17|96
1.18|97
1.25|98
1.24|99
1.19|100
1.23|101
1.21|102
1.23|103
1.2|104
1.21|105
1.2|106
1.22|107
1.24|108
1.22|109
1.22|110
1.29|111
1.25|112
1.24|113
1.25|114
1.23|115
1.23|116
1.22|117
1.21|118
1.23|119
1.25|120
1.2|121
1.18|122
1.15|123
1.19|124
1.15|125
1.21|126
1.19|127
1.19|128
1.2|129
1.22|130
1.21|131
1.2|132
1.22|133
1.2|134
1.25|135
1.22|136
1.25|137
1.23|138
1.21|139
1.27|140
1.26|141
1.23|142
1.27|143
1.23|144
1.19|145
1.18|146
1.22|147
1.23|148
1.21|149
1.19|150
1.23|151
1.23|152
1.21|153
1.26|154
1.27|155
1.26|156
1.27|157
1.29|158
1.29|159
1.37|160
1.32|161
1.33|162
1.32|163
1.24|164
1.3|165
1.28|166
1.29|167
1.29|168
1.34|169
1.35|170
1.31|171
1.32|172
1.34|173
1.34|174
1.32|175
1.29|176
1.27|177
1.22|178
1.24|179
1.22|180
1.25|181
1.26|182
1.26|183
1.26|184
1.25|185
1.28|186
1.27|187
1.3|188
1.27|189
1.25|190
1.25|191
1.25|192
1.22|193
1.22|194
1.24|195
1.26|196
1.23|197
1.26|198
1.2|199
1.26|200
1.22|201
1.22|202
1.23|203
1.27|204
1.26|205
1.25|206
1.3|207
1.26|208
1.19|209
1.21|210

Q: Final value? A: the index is 1.21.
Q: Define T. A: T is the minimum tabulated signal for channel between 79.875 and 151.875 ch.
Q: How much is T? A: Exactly 1.07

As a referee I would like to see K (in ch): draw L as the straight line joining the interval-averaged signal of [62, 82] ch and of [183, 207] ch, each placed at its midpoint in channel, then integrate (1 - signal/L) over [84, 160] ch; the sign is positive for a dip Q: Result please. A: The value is -3.7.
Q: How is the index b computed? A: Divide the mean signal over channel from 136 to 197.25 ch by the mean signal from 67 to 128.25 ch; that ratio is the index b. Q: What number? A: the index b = 1.08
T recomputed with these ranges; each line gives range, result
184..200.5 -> 1.2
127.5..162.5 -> 1.18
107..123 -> 1.15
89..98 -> 1.12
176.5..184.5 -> 1.22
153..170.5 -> 1.21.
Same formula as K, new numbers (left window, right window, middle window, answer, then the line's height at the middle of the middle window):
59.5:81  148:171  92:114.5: -1.1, 1.16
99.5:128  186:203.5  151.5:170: -0.8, 1.23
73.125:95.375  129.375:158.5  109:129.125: -0.6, 1.18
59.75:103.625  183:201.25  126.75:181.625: -2.3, 1.21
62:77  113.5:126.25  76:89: 0.2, 1.12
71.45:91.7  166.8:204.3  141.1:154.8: -0.2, 1.21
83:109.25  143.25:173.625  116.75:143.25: 0.3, 1.23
